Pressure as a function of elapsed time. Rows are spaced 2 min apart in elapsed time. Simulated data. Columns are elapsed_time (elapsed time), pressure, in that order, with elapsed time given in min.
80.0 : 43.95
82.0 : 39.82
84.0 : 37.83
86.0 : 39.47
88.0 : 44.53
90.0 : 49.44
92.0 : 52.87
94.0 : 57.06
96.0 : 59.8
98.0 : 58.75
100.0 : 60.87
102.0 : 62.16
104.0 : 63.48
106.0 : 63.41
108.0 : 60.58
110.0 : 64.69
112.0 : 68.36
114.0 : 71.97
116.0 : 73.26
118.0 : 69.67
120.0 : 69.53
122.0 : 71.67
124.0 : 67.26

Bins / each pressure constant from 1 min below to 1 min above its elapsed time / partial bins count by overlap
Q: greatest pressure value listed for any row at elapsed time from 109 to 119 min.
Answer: 73.26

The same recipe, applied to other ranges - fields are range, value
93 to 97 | 59.8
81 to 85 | 39.82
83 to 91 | 49.44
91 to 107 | 63.48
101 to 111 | 64.69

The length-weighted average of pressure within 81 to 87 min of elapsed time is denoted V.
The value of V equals 39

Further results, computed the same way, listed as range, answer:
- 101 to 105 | 62.8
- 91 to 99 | 57.1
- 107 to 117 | 67.8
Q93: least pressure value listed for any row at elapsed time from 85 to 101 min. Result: 39.47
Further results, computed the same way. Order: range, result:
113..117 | 71.97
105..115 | 60.58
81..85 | 37.83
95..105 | 58.75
